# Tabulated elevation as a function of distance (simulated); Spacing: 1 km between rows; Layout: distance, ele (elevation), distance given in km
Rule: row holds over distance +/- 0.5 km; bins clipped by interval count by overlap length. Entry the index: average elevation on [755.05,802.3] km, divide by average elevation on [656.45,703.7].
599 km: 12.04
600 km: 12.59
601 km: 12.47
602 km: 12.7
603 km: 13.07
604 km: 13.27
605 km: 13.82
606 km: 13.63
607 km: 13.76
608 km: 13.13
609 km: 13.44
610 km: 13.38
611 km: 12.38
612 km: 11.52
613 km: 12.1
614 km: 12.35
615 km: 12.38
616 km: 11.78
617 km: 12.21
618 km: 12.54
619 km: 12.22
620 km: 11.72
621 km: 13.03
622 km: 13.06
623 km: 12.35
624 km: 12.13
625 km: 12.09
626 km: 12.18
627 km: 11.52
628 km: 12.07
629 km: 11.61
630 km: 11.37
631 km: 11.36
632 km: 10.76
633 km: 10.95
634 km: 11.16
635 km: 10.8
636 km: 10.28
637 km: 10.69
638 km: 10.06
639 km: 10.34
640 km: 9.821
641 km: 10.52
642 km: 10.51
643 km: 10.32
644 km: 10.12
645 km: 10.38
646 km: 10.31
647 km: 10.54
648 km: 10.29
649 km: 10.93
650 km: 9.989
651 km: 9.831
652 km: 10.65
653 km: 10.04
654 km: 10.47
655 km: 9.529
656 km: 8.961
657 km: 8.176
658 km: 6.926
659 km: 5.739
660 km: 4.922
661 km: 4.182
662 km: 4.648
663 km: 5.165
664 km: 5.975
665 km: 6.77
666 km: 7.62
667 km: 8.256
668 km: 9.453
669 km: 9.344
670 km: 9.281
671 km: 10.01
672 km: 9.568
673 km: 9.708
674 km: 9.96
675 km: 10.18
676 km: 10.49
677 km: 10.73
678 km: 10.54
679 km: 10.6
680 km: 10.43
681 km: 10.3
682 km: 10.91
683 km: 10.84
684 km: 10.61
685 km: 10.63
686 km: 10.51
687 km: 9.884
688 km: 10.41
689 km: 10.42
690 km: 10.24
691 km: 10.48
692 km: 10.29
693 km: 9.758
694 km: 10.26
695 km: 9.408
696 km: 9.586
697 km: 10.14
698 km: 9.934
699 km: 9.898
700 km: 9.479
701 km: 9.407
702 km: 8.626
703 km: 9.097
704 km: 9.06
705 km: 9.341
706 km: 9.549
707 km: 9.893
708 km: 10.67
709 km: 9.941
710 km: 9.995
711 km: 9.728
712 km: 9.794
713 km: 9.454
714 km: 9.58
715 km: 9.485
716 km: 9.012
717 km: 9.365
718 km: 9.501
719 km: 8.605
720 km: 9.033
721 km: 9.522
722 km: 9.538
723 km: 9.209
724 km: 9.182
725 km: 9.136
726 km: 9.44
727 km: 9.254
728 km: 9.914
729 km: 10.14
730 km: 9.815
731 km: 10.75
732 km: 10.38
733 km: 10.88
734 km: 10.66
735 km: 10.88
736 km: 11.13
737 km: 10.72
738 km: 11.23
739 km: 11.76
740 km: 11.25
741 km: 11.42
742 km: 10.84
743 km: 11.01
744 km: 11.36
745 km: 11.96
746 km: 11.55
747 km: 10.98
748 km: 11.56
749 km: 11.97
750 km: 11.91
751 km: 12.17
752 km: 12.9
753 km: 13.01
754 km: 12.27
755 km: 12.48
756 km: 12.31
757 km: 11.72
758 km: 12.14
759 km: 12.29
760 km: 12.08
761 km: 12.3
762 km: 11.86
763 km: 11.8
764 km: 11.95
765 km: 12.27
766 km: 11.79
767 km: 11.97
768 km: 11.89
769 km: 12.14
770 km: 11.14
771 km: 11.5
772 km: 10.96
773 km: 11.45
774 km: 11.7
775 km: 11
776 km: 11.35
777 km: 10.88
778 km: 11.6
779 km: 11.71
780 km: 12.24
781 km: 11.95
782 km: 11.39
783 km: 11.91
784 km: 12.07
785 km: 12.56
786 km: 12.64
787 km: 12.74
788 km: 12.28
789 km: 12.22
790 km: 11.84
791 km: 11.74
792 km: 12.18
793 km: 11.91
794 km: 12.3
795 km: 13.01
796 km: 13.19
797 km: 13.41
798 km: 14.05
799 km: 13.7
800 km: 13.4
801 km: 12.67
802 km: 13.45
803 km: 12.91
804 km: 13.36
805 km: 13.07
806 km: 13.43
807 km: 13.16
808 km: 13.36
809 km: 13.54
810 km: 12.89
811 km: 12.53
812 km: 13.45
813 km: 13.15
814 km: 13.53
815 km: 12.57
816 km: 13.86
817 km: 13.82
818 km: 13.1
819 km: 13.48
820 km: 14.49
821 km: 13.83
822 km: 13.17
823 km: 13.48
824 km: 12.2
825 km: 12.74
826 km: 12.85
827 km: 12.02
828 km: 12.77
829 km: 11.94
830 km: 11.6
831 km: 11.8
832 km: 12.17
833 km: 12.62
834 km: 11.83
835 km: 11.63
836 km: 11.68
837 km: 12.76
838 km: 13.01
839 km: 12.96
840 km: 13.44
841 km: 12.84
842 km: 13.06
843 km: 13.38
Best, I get 1.33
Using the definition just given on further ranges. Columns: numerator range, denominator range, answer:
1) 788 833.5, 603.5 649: 1.11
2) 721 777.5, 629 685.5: 1.18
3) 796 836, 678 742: 1.30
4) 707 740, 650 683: 1.13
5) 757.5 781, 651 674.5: 1.45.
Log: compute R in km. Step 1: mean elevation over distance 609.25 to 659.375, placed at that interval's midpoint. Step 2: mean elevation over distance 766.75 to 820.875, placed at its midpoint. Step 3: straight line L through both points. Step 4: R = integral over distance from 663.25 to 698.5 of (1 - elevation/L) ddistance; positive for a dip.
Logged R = 5.1 km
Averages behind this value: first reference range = 11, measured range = 9.78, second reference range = 12.6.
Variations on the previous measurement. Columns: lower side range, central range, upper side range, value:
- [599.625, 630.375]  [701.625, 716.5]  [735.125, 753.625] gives 2.87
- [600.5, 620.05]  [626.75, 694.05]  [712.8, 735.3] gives 9.85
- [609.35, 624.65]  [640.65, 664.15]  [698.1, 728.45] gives 5.37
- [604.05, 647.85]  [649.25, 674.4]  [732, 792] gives 7.48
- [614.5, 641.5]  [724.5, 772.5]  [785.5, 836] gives 3.90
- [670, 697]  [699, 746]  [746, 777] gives 4.47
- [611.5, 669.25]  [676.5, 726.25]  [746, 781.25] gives 5.16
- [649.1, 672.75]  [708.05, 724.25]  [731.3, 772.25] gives 1.26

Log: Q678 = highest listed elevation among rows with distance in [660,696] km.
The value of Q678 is 10.91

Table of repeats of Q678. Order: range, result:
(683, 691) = 10.84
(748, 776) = 13.01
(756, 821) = 14.49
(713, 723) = 9.58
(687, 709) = 10.67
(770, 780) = 12.24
